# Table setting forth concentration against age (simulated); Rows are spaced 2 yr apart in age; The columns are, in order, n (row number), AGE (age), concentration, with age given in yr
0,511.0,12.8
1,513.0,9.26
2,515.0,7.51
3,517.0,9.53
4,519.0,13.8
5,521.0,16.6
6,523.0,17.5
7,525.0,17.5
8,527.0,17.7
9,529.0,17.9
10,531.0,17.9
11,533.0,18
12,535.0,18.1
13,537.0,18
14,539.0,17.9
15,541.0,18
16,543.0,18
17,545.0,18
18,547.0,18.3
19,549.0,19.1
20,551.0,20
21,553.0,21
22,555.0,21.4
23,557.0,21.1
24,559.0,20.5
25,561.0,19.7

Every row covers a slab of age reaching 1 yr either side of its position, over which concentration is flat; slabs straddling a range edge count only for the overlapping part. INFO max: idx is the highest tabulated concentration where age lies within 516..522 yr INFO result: 16.6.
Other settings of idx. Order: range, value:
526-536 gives 18.1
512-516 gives 9.26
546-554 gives 21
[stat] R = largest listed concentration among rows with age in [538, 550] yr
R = 19.1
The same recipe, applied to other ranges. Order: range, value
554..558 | 21.4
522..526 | 17.5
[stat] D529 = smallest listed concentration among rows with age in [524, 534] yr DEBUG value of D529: 17.5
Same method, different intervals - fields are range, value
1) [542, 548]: 18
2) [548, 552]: 19.1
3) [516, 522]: 9.53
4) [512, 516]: 7.51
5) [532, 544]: 17.9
